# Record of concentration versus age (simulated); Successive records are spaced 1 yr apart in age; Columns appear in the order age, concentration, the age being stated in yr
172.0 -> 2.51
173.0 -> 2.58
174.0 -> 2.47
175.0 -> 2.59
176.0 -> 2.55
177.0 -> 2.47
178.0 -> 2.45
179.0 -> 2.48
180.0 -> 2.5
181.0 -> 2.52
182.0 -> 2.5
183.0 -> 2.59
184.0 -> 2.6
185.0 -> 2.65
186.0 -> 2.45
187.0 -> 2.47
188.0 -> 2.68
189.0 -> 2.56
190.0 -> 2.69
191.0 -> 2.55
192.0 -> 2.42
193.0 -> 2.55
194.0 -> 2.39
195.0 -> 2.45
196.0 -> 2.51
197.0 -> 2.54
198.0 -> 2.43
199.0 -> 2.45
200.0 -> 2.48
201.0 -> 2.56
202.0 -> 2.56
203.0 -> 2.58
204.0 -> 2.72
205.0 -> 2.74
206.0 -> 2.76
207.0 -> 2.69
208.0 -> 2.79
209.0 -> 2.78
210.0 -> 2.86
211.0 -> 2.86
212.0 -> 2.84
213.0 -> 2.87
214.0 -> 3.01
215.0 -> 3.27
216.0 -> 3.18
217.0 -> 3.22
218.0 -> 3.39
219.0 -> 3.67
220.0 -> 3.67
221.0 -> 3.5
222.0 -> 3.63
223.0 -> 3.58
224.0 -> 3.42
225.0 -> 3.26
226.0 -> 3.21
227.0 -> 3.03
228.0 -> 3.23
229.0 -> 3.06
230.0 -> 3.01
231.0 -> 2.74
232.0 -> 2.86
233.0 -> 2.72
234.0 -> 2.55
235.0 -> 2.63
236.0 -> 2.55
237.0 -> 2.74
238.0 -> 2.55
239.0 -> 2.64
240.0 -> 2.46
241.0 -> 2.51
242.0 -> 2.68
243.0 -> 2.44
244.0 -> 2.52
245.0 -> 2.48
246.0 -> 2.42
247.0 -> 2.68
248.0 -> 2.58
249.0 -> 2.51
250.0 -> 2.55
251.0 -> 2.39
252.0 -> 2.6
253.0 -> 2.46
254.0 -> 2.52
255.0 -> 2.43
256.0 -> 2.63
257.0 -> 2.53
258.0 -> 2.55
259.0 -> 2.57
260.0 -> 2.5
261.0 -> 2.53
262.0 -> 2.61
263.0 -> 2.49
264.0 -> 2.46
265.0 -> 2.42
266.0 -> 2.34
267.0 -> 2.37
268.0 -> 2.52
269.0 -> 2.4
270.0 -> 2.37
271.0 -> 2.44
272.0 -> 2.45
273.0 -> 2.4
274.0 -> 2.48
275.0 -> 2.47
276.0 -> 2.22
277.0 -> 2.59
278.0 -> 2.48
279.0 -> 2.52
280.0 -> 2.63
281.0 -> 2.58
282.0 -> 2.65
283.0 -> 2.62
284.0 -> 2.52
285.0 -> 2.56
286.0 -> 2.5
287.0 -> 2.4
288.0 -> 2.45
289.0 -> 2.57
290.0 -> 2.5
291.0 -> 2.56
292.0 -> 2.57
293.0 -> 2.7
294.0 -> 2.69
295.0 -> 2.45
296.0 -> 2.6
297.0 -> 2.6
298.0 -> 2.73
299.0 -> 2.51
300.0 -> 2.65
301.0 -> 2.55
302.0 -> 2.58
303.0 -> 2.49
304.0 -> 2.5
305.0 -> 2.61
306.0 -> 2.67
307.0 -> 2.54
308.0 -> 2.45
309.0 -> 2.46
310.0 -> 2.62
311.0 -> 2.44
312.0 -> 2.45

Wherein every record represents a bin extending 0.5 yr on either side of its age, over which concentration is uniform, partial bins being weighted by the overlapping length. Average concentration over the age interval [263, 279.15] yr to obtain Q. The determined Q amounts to 2.43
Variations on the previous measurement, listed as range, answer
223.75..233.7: 3.03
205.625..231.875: 3.13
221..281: 2.64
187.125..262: 2.76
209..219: 3.07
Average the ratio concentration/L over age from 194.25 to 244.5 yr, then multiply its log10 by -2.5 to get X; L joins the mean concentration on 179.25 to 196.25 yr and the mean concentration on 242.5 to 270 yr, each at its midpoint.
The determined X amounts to -0.141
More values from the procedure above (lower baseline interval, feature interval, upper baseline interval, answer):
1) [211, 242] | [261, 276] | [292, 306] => 0.14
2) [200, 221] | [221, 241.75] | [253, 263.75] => -0.06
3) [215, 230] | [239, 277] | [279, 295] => 0.17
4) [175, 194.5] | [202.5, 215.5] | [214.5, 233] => 0.06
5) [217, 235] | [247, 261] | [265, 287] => 0.11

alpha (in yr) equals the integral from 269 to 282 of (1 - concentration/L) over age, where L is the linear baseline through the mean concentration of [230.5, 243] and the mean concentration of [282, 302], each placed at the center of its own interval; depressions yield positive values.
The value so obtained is 0.6 yr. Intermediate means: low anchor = 2.63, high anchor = 2.57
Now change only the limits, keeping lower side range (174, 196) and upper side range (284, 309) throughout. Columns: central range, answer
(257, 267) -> 0.2 yr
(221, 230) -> -2.7 yr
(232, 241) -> -0.3 yr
